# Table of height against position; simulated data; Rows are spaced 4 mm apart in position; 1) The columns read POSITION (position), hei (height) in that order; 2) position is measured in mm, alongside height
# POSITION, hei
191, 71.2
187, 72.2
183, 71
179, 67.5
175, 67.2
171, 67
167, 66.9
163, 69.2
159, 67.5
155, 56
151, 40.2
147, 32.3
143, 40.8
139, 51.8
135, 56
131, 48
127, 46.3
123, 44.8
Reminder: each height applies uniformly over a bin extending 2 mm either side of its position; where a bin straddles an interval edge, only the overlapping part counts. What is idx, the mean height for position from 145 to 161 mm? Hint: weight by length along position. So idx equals 49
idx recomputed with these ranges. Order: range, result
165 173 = 67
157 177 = 67.6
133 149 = 45.2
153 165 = 64.2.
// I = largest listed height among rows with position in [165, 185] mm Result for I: 71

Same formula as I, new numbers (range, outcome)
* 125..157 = 56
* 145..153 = 40.2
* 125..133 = 48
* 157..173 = 69.2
